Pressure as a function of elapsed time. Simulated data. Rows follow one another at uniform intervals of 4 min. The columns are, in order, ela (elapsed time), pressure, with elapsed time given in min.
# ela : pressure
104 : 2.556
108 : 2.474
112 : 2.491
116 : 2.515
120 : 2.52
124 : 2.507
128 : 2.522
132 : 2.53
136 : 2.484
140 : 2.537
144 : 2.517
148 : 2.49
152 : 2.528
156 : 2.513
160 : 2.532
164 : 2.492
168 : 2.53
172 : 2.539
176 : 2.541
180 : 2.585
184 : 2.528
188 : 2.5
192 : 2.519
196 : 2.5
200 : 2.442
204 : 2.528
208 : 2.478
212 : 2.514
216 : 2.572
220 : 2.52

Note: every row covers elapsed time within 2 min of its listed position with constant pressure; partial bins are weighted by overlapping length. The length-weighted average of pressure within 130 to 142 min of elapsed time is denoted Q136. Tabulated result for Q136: 2.52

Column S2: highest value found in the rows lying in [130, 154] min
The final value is 2.537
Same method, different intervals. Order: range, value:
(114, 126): 2.52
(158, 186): 2.585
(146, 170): 2.532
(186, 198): 2.519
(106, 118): 2.515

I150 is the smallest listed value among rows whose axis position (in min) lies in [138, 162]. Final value 2.49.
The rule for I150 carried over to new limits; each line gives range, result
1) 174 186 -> 2.528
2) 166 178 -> 2.53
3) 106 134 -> 2.474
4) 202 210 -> 2.478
